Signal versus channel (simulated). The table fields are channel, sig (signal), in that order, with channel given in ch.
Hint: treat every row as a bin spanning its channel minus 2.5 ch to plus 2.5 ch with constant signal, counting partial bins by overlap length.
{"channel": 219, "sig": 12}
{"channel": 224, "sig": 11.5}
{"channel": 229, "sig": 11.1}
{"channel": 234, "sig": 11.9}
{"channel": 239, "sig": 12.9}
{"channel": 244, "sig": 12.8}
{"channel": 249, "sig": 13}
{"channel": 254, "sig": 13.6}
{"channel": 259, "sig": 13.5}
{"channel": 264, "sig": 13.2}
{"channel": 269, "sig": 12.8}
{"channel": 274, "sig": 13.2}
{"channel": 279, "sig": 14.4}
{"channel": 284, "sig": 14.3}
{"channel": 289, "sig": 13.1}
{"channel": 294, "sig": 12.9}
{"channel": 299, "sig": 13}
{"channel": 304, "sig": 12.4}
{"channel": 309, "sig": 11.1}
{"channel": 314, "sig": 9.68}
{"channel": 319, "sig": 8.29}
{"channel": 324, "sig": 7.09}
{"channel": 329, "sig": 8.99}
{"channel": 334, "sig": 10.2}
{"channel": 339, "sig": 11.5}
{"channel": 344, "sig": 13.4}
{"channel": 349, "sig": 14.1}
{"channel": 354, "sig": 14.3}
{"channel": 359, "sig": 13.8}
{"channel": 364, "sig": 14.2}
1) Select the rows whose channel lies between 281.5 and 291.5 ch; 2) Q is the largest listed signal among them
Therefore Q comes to 14.3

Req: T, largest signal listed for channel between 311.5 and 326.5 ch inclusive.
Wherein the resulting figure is 9.68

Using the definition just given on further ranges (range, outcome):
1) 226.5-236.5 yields 11.9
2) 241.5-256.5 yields 13.6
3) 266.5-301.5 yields 14.4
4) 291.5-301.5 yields 13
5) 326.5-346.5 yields 13.4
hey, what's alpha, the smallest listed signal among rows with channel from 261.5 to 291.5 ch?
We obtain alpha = 12.8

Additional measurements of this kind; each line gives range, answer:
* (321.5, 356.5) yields 7.09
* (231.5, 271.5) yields 11.9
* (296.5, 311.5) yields 11.1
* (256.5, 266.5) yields 13.2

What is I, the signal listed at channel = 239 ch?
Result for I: 12.9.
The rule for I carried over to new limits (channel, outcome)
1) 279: 14.4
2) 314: 9.68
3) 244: 12.8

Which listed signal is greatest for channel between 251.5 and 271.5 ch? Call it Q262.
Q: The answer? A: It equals 13.6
